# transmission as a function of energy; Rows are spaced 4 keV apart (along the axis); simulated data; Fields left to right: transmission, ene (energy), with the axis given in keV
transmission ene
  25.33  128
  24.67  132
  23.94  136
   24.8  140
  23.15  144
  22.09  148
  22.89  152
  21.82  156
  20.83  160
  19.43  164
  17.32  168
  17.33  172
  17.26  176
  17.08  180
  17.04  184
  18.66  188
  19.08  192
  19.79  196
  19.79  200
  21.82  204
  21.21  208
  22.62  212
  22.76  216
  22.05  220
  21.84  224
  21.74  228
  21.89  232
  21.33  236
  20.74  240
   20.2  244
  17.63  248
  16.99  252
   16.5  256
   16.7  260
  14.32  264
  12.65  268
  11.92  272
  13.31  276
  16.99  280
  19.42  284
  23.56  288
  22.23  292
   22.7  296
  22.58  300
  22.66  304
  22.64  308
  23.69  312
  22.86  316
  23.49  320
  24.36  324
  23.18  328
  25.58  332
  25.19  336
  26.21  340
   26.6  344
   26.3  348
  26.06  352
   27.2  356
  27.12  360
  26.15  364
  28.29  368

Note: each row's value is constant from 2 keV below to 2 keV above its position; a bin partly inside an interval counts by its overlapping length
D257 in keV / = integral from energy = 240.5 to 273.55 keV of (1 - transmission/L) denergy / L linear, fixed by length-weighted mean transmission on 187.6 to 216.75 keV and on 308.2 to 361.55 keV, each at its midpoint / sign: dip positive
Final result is 9.3 keV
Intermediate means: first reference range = 20.7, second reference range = 25.1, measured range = 16.1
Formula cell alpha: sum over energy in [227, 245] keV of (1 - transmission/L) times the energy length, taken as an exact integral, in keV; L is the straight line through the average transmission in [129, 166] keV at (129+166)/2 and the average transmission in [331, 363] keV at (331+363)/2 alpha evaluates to 2.3 keV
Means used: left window 22.7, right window 26.3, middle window 21.2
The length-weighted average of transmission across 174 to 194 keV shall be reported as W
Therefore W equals 17.8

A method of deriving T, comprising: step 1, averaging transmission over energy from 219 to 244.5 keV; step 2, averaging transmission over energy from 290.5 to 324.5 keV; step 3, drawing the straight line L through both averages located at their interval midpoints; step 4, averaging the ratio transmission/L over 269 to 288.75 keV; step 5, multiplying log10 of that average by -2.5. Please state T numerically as 0.34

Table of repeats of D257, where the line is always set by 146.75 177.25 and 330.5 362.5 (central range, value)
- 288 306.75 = 1.5 keV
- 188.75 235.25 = 0.8 keV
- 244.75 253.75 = 2.0 keV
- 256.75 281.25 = 9.6 keV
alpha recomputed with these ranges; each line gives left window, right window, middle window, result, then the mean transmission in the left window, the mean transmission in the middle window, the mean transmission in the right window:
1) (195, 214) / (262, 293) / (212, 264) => -2.2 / 21.1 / 19.9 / 16.6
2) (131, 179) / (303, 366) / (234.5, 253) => 2.9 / 21.1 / 19.5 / 25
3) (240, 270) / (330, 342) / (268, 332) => 2.7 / 16.7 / 20.9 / 25.7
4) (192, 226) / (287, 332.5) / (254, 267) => 3.9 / 21.3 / 15.6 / 23.2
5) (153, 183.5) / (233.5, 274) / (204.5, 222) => -4.2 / 18.8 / 22.1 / 17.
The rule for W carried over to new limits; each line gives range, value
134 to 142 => 24.4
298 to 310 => 22.6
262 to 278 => 13.1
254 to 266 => 15.8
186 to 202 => 19.3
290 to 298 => 22.5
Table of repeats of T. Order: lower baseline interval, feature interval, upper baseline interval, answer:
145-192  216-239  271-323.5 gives -0.09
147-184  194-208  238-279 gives -0.14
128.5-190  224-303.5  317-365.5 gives 0.24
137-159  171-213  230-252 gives 0.12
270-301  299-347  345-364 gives -0.05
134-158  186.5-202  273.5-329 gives 0.17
